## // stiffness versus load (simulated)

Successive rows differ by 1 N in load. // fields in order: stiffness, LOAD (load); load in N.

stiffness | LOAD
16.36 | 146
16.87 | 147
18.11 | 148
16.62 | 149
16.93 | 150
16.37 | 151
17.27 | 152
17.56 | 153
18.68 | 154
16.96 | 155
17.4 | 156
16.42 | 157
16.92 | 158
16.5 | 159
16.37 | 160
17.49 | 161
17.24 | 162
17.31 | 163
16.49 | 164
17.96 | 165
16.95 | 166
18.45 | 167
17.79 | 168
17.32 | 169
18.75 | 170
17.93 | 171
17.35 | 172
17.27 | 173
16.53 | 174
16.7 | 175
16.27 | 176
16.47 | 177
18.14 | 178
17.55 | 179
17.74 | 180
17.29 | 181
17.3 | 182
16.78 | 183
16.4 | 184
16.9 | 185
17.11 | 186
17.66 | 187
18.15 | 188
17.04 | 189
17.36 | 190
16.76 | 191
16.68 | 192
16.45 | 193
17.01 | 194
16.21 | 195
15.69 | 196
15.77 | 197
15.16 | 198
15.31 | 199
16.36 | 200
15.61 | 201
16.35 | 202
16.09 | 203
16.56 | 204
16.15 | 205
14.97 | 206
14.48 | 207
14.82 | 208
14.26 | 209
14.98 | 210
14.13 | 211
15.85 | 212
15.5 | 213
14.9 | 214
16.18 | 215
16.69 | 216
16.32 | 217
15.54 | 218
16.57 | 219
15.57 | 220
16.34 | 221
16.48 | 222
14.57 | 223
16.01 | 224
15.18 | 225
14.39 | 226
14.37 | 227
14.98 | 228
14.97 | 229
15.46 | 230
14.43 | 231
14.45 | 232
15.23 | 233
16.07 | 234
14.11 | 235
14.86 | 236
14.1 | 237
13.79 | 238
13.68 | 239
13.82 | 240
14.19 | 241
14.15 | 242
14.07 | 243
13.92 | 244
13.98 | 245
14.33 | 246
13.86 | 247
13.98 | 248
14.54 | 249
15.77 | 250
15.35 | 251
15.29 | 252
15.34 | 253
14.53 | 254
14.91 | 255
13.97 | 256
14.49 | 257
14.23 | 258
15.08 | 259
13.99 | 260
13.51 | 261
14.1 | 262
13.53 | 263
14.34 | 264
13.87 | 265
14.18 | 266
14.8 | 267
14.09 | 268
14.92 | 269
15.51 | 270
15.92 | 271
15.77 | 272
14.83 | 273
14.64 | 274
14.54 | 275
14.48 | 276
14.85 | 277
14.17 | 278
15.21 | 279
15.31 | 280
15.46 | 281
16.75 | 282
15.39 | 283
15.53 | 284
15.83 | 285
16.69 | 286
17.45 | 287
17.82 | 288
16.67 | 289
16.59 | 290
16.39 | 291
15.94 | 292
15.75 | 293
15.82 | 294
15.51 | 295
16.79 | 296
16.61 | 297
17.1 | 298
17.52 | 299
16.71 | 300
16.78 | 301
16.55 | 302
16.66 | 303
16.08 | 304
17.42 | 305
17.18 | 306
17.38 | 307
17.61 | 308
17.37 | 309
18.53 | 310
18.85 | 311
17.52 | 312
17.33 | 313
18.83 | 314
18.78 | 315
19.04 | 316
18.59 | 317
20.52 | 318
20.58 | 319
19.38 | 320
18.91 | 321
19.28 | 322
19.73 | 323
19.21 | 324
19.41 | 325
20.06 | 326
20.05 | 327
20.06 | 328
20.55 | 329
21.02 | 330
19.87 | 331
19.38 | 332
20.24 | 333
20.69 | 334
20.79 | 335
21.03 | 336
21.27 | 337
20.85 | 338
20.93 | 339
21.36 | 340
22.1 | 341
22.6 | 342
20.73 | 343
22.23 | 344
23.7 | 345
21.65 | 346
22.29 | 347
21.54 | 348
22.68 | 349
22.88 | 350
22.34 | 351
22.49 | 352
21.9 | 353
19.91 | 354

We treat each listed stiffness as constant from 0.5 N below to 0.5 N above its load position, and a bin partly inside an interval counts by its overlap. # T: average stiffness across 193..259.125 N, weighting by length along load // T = 15.1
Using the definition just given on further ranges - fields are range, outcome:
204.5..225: 15.5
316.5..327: 19.6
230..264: 14.4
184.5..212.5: 16.1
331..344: 21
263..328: 16.8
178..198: 16.9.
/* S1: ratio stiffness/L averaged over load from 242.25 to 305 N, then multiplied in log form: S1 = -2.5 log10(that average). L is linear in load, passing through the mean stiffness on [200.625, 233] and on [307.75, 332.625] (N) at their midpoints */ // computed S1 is 0.147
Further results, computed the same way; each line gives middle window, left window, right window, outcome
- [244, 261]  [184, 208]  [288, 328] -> 0.17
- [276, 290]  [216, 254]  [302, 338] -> 0.09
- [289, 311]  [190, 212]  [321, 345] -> 0.16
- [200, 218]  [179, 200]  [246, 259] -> 0.04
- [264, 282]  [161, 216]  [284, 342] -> 0.20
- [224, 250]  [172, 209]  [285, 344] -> 0.19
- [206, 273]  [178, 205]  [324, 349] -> 0.22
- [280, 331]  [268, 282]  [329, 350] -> 0.02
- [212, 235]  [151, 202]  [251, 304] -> 0.06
